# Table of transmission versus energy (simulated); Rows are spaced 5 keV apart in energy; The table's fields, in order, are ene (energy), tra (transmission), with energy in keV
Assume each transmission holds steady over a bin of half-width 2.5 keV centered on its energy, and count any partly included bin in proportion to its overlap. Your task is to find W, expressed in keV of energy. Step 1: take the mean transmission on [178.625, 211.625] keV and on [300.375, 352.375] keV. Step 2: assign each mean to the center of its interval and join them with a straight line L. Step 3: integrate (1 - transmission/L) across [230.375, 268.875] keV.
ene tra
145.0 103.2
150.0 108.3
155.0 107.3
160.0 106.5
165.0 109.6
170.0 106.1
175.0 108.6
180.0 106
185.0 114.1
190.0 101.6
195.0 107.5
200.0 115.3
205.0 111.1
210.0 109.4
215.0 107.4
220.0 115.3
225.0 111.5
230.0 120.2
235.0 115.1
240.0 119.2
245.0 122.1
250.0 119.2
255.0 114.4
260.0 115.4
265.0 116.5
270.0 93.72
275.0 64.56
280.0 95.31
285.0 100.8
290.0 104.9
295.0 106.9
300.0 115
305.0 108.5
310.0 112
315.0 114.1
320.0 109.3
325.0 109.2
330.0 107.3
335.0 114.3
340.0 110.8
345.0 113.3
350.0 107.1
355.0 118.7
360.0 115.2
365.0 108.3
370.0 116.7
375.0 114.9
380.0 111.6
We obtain -2.4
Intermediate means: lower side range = 109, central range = 117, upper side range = 111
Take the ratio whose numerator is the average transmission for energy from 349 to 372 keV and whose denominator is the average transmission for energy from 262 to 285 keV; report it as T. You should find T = 1.21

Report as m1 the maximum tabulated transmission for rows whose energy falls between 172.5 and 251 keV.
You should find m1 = 122.1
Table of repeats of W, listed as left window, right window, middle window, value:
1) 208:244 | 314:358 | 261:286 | 4.0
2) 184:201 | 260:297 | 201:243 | -3.4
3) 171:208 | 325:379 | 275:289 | 2.3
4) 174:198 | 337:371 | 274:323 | 3.0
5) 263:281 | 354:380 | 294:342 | -3.9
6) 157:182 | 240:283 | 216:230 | -1.0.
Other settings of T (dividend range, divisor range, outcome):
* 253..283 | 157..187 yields 0.92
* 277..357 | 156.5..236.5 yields 0.99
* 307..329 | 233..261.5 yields 0.94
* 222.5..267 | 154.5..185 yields 1.08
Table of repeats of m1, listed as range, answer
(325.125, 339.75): 114.3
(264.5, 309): 116.5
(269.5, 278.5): 93.72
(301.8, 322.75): 114.1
